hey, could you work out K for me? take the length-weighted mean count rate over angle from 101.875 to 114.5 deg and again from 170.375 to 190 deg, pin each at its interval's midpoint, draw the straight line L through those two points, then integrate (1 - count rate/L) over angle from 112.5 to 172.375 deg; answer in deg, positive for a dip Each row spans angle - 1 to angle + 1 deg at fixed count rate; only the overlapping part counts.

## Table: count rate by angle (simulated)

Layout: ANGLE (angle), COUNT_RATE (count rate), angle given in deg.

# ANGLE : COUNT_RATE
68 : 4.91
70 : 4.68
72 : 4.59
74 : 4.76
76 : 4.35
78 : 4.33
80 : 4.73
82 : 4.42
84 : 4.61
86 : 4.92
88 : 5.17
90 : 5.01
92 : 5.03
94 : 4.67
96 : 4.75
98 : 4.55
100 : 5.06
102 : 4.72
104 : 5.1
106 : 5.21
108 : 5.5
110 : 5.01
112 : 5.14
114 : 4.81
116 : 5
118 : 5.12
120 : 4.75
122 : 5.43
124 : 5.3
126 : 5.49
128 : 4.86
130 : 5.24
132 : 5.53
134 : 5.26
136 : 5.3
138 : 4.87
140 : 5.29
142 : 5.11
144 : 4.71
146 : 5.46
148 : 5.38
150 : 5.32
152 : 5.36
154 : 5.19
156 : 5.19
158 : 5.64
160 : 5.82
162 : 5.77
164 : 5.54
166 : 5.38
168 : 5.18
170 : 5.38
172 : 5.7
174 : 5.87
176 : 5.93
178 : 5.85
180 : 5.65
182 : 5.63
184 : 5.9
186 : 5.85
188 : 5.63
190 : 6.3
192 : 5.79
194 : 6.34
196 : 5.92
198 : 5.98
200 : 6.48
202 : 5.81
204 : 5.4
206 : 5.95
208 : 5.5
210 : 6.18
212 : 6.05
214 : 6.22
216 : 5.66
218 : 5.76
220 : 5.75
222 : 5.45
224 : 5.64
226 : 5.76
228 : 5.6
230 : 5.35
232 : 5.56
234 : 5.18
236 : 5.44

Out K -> 1.7 deg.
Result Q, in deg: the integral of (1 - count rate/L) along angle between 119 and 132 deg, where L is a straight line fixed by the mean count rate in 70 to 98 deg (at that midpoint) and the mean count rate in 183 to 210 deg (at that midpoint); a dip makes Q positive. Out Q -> -0.12 deg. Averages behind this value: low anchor 4.71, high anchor 5.92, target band 5.21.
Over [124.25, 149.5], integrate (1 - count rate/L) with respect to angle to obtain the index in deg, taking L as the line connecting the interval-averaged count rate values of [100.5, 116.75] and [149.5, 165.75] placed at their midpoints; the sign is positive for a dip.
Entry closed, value 0.4 deg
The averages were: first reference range 5.06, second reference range 5.48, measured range 5.21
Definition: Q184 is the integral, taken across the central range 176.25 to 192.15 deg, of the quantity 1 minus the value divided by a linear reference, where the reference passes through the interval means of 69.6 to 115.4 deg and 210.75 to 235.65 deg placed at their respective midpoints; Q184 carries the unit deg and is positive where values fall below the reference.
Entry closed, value -1.2 deg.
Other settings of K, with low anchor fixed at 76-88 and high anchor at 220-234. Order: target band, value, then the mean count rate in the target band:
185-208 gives -2.5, 5.93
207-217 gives -0.9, 5.92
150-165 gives -1.1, 5.49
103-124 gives -1.3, 5.12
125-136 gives -0.8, 5.28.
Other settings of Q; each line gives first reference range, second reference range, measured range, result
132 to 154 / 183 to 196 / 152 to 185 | 0.20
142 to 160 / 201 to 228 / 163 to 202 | -1.89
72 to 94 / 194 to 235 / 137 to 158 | 0.12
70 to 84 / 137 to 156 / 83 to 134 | -2.17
